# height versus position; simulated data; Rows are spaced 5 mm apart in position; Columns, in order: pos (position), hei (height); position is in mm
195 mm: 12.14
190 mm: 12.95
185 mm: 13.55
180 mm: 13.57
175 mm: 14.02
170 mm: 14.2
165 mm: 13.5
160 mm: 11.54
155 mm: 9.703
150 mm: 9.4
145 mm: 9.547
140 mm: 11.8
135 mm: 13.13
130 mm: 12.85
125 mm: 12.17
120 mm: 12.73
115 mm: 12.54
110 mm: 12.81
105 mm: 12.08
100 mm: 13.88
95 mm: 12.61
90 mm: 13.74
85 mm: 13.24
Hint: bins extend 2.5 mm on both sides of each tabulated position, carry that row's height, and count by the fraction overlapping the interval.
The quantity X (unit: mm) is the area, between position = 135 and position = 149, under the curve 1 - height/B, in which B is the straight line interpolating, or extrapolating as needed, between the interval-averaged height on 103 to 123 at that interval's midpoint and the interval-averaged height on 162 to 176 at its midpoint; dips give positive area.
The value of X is 2.3 mm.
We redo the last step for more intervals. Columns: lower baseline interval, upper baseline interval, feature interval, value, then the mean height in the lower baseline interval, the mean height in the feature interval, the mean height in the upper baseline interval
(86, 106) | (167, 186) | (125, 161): 6.27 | 13.2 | 11.2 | 13.8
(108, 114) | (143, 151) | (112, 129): -0.95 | 12.7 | 12.5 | 9.48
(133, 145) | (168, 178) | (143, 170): 4.07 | 11.8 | 11.1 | 14.1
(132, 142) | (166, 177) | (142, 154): 3.14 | 12.5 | 9.6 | 14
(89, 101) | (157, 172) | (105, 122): 0.78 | 13.3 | 12.6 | 12.9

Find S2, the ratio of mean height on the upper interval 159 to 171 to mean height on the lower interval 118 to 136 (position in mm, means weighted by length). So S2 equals 1.04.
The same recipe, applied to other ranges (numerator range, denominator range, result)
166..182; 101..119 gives 1.10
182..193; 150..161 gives 1.29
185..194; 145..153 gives 1.37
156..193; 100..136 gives 1.04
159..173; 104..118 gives 1.06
